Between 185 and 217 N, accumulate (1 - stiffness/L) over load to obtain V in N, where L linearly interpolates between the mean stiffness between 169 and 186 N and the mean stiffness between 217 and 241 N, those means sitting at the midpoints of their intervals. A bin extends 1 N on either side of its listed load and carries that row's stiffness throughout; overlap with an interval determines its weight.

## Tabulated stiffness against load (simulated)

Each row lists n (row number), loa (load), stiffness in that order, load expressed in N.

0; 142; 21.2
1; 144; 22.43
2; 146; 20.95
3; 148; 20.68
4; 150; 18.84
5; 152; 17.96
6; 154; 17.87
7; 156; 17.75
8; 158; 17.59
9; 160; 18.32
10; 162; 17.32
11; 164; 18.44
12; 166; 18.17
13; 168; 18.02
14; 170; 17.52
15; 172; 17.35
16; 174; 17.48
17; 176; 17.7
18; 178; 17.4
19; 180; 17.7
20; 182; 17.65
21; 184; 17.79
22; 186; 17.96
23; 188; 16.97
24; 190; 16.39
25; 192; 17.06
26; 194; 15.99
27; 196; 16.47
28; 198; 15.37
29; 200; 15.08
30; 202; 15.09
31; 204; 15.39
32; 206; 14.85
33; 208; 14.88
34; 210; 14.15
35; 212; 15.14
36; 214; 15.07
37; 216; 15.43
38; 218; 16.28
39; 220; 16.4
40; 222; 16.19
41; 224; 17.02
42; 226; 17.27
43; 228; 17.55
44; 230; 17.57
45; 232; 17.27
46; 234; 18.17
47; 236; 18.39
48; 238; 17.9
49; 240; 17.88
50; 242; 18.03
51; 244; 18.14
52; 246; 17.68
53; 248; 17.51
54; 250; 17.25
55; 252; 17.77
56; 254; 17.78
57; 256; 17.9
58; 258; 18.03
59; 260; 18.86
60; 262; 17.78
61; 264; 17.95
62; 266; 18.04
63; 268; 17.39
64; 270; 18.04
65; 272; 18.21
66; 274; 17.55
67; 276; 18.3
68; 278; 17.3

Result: 3.2 N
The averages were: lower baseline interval 17.6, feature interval 15.7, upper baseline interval 17.3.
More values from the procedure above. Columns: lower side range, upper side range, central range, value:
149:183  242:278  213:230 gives 1.32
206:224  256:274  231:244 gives -1.04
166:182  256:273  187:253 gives 4.61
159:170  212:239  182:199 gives 0.71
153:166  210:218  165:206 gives -0.60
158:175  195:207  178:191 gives -0.68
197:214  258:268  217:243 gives -1.70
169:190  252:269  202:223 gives 2.75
